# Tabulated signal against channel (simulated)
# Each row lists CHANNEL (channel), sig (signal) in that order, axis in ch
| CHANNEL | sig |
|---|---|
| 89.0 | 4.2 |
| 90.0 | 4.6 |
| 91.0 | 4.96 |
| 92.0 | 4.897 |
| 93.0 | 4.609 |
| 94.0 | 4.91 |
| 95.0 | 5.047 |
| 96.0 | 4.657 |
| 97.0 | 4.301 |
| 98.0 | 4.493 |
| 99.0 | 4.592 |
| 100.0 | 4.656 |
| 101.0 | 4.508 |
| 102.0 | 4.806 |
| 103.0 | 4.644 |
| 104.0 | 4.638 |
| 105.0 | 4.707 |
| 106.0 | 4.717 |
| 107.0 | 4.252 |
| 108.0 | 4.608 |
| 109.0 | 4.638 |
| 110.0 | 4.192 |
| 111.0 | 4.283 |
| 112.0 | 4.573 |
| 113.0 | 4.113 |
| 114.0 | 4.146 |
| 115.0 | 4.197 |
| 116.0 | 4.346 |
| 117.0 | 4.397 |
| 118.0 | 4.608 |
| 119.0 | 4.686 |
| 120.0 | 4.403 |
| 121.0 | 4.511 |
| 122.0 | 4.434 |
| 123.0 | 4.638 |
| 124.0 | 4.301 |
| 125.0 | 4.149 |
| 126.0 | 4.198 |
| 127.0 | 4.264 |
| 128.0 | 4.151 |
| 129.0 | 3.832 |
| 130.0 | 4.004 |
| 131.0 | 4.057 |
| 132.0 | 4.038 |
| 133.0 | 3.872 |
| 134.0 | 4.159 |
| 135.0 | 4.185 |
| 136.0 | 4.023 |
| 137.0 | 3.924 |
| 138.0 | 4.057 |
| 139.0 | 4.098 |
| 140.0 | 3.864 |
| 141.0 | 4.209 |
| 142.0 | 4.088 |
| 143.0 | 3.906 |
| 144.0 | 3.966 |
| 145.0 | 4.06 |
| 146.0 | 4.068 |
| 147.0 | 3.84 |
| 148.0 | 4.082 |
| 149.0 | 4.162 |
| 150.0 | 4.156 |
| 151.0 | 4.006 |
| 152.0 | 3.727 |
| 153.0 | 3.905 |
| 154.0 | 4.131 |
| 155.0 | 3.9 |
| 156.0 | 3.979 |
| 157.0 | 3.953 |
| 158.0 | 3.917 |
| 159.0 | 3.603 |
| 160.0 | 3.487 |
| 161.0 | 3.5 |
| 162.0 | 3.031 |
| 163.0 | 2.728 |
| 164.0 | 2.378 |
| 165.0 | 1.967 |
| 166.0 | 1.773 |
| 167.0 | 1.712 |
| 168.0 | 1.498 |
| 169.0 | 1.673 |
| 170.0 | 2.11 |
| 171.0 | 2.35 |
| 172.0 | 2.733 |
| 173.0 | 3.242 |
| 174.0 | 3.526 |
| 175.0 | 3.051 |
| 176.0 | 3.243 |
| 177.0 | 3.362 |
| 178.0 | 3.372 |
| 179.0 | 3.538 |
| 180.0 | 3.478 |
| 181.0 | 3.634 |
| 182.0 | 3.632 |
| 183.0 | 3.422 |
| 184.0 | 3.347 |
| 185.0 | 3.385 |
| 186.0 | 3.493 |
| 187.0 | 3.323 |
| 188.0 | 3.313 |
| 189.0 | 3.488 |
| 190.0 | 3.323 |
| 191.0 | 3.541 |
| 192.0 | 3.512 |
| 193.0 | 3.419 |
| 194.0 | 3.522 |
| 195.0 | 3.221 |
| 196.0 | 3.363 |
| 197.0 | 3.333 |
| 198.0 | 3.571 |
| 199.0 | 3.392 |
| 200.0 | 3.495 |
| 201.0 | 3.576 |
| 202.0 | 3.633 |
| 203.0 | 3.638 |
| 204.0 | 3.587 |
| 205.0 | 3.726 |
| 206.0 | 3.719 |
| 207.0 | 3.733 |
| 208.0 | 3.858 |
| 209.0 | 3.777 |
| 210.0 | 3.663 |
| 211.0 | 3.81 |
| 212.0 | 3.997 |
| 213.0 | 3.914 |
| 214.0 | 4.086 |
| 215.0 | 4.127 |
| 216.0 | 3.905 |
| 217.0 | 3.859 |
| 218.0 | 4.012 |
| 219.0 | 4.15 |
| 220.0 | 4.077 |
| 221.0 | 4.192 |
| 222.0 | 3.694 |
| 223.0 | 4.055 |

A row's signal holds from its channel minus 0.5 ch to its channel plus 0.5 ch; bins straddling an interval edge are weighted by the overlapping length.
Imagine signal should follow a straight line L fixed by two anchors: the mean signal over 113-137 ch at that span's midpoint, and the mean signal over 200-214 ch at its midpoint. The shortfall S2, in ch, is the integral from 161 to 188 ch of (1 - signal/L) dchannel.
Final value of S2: 7.05 ch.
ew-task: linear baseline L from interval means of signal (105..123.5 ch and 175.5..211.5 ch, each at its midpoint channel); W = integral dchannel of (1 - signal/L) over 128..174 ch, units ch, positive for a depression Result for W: 5.85 ch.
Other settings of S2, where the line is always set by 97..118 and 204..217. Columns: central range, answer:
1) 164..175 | 4.8 ch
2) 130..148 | 1.1 ch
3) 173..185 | 1.9 ch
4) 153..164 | 1.6 ch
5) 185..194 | 1.2 ch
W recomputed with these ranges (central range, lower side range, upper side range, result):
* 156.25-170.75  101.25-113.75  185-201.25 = 4.30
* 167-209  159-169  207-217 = -1.37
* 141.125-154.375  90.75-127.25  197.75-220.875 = 0.71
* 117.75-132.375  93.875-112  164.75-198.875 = -0.40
